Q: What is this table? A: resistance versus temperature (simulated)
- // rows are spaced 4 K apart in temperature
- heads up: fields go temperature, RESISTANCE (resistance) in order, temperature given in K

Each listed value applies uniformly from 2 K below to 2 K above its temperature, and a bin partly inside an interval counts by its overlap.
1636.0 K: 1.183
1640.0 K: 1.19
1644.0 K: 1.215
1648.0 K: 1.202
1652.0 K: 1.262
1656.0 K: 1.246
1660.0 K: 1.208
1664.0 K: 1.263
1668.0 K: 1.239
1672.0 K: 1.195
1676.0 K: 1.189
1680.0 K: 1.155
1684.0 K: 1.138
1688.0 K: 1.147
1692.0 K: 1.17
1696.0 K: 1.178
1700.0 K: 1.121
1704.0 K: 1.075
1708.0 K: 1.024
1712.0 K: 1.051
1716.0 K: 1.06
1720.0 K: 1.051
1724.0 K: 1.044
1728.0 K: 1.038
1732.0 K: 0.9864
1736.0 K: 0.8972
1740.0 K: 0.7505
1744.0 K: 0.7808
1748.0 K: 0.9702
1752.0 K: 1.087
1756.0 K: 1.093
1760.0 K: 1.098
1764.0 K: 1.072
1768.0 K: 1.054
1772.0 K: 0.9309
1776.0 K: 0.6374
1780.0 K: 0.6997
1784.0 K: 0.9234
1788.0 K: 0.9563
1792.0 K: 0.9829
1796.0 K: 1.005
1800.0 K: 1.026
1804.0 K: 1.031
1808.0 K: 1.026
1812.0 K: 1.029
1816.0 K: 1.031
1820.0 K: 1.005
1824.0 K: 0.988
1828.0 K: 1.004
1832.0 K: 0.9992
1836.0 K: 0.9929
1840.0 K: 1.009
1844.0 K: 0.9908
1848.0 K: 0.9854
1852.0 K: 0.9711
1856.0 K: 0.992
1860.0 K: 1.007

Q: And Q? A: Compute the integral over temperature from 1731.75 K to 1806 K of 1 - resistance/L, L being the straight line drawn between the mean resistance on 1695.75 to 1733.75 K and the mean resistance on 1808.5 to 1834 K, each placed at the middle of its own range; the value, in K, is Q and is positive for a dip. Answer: 6.3 K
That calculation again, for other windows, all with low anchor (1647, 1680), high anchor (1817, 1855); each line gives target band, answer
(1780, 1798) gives 2.03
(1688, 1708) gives 0.86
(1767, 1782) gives 3.64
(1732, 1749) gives 3.97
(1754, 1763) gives 0.03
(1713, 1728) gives 1.27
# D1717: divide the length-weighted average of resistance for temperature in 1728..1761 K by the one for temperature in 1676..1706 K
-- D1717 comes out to 0.8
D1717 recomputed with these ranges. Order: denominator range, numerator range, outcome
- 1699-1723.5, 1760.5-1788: 0.85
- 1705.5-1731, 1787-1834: 0.97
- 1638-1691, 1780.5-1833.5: 0.82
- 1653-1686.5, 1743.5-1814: 0.81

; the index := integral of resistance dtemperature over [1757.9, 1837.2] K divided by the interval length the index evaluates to 0.975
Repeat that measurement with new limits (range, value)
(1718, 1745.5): 0.938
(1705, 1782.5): 0.966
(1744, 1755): 0.989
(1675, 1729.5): 1.1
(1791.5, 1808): 1.02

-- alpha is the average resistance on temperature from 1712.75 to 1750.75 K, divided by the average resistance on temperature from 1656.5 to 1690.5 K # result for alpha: 0.8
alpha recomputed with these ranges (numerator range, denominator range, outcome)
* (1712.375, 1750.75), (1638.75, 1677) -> 0.79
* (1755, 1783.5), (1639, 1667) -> 0.76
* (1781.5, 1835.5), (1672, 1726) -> 0.90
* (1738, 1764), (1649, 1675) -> 0.79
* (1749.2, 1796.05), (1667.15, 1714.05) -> 0.84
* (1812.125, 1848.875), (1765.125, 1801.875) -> 1.09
